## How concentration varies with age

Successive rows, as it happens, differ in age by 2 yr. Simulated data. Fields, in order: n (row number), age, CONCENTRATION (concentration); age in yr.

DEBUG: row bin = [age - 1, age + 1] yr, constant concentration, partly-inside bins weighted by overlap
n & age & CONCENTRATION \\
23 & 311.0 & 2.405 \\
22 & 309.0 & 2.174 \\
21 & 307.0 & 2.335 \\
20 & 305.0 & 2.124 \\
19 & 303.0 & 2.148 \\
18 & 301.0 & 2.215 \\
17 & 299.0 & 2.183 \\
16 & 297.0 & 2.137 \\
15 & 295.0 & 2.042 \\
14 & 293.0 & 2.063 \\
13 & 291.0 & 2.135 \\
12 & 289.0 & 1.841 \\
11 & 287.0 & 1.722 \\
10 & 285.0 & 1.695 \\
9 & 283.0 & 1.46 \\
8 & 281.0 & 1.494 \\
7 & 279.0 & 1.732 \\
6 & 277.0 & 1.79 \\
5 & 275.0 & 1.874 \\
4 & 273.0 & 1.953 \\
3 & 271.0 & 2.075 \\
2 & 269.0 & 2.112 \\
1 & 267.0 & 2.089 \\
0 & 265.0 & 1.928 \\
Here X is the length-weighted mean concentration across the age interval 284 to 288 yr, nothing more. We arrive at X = 1.71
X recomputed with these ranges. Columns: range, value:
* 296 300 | 2.16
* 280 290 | 1.64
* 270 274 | 2.01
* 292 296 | 2.05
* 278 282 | 1.61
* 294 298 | 2.09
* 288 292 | 1.99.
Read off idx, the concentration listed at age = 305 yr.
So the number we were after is 2.124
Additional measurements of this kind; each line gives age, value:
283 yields 1.46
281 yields 1.494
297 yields 2.137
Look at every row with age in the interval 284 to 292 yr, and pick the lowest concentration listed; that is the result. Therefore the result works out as 1.695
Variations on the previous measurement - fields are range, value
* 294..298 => 2.042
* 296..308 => 2.124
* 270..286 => 1.46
